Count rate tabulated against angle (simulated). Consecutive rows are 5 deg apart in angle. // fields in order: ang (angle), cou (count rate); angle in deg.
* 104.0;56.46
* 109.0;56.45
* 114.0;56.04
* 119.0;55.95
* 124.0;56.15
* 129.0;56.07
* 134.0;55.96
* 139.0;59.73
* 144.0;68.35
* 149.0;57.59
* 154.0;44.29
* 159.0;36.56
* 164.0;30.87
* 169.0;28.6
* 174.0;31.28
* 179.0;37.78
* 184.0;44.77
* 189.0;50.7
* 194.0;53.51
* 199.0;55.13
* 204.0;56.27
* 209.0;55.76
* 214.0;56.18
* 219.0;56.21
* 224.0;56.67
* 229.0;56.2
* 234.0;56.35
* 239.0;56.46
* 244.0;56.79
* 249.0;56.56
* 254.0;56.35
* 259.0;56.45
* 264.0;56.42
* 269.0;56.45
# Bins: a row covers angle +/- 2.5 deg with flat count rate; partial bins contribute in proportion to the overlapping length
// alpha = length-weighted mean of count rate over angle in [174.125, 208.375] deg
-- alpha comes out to 48.7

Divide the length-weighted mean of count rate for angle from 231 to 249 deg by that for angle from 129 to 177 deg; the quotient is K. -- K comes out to 1.22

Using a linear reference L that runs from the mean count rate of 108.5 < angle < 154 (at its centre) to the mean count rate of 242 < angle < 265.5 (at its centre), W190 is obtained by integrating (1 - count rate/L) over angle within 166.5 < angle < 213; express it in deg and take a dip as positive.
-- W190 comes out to 8.68 deg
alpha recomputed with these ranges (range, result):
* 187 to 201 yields 53.1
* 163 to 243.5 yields 49.5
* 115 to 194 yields 48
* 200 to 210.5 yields 55.9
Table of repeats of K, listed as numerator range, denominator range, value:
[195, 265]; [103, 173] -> 1.11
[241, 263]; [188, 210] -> 1.04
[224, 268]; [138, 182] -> 1.30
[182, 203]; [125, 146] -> 0.87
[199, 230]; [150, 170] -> 1.51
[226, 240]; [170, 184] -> 1.58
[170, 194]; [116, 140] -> 0.74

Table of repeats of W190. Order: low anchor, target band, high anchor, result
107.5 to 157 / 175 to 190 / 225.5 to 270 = 3.7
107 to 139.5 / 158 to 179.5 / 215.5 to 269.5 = 9.2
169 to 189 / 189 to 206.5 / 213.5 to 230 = -3.1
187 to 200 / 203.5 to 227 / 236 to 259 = -0.8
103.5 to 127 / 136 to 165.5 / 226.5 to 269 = 3.1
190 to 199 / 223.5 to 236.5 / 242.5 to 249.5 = -0.2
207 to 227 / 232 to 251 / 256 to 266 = -0.1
